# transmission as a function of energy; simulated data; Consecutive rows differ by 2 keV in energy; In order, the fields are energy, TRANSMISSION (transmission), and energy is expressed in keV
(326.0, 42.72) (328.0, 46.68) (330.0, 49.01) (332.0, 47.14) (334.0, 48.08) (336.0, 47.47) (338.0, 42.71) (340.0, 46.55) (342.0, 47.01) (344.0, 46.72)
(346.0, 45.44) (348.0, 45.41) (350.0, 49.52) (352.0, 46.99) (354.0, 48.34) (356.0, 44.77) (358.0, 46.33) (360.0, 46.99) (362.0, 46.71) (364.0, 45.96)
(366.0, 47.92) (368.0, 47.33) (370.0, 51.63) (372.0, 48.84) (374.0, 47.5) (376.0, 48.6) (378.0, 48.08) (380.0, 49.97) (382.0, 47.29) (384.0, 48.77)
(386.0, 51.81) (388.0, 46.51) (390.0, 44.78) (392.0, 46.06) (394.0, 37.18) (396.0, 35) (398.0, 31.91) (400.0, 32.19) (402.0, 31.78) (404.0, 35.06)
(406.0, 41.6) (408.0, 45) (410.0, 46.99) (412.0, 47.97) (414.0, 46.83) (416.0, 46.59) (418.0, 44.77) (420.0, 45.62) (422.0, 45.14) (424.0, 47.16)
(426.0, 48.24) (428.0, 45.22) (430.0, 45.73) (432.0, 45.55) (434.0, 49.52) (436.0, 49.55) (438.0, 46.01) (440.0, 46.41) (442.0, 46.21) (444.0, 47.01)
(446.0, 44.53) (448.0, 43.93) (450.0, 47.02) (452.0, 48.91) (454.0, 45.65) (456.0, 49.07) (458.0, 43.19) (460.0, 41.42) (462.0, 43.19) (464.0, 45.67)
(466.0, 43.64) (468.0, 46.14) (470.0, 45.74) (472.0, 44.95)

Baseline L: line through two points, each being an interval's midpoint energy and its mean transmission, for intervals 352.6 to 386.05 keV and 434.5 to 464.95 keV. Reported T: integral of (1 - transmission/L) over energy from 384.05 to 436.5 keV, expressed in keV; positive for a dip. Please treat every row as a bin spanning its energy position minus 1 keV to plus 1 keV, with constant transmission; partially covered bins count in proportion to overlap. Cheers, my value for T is 3.6 keV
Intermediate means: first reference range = 47.9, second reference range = 45.9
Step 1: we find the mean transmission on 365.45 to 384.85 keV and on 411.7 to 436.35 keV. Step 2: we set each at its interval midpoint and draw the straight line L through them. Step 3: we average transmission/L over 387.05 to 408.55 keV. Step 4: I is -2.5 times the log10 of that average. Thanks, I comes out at 0.23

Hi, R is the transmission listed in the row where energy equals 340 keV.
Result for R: 46.55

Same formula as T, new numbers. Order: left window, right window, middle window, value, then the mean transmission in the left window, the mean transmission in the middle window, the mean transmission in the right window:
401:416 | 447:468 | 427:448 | -1.12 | 42.5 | 46.4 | 45.2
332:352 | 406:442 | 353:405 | 2.26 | 46.6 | 44.5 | 46.5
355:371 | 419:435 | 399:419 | 2.07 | 47.2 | 41.9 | 46.5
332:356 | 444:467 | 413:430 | -0.19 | 46.7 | 46.2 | 45.2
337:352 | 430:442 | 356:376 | -0.48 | 46.2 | 47.6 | 47.2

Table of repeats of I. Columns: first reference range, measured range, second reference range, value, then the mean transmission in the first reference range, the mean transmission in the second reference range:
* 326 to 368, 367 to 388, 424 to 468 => -0.054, 46.7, 46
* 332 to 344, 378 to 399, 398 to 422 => -0.020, 46.5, 41.9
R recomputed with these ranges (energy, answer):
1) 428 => 45.22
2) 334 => 48.08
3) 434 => 49.52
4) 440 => 46.41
